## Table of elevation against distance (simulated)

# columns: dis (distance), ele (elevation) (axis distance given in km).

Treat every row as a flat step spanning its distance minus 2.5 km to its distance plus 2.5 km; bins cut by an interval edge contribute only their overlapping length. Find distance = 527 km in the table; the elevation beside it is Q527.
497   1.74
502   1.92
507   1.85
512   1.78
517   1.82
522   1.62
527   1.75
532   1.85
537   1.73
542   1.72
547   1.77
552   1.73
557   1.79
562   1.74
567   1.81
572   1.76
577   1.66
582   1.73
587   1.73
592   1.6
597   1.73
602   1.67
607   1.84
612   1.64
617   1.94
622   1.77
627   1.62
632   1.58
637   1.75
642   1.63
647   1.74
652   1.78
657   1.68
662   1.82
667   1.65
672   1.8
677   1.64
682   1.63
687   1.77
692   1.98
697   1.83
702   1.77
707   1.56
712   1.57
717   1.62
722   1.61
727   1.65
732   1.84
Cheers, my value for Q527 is 1.75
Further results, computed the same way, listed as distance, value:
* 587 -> 1.73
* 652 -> 1.78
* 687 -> 1.77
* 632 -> 1.58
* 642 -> 1.63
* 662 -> 1.82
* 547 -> 1.77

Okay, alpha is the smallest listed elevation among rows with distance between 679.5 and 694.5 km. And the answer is 1.63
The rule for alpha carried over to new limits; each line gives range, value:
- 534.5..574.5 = 1.72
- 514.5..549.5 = 1.62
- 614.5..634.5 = 1.58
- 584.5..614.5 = 1.6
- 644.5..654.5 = 1.74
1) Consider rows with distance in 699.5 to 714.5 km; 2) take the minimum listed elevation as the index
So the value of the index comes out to 1.56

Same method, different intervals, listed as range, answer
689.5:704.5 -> 1.77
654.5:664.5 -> 1.68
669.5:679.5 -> 1.64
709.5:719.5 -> 1.57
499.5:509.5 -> 1.85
